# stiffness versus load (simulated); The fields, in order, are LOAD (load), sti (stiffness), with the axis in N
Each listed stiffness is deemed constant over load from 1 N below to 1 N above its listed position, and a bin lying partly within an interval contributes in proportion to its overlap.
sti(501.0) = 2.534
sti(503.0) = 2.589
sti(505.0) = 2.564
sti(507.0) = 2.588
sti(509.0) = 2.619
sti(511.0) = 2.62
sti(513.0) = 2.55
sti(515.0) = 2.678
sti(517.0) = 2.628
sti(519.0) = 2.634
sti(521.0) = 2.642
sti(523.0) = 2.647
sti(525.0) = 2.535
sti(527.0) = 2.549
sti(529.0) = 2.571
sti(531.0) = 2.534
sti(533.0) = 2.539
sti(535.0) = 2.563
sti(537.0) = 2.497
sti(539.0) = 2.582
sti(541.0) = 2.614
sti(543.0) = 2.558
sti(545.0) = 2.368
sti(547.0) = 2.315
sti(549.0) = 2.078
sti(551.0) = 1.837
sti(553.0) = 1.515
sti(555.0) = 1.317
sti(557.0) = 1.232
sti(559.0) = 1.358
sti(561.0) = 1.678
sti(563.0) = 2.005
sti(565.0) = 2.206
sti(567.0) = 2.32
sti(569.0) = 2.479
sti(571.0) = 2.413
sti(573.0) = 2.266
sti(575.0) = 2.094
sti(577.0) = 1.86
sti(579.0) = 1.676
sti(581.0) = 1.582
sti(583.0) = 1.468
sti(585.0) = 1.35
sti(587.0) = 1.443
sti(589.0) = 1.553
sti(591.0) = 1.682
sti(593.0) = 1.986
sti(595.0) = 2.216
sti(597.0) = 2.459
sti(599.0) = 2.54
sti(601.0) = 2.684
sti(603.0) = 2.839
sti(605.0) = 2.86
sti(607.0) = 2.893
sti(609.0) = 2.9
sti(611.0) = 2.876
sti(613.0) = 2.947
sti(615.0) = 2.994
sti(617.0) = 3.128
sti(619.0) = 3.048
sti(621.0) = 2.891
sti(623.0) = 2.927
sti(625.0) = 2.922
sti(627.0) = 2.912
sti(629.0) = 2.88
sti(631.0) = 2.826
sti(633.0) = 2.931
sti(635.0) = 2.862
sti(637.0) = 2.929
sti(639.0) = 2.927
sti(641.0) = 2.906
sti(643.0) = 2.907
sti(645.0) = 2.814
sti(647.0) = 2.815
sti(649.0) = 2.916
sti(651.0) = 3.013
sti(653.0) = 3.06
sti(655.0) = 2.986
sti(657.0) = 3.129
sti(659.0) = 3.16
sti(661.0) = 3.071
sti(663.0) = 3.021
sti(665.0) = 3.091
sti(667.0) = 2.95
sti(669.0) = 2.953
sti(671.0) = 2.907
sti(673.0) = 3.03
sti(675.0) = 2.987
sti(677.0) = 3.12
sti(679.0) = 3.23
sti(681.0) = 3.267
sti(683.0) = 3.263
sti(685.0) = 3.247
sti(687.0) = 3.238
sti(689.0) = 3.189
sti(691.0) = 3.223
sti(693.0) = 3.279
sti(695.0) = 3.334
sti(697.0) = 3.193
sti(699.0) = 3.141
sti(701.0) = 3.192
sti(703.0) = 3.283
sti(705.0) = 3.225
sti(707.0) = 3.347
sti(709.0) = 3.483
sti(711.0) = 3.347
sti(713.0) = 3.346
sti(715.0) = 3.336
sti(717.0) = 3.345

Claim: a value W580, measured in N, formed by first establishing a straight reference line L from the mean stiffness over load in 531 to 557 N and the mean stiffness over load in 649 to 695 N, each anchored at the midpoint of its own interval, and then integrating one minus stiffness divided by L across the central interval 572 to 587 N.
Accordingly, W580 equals 4.4 N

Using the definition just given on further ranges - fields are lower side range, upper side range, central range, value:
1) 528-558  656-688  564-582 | 2.3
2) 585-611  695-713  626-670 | -2.9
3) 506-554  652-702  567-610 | 9.1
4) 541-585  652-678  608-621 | -2.5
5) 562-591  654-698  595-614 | -4.2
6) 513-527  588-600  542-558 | 3.3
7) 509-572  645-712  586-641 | 1.6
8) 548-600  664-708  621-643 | -3.1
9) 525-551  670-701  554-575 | 5.3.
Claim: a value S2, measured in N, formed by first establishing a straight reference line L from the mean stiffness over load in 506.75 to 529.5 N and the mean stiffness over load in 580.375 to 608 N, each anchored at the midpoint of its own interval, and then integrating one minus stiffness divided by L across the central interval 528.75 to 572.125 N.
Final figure 4.5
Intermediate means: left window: 2.61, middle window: 2.16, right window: 2.12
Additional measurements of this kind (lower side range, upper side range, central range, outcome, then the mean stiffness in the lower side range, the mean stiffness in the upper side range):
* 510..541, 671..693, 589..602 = 2.93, 2.59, 3.17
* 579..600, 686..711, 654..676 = -1.63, 1.82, 3.26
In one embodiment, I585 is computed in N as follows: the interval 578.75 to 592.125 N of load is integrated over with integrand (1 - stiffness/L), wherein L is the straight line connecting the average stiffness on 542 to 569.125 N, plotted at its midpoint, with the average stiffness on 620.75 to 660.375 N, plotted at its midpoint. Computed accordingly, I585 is 4.4 N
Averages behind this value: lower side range 1.93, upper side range 2.94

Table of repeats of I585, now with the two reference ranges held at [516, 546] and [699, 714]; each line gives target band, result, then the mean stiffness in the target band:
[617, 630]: 0.04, 2.95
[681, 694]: -0.07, 3.24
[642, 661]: 0.56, 2.98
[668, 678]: 0.52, 3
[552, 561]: 4.31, 1.39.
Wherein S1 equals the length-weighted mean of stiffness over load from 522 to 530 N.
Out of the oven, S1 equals 2.58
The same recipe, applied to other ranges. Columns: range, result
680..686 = 3.26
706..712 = 3.39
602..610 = 2.87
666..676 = 2.97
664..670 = 3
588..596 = 1.86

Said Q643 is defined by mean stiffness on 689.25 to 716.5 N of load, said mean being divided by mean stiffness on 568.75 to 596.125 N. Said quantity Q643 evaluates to 1.78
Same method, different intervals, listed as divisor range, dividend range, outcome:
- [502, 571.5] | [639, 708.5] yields 1.33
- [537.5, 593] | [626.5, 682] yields 1.55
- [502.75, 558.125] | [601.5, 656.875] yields 1.23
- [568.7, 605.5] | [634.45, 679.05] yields 1.45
